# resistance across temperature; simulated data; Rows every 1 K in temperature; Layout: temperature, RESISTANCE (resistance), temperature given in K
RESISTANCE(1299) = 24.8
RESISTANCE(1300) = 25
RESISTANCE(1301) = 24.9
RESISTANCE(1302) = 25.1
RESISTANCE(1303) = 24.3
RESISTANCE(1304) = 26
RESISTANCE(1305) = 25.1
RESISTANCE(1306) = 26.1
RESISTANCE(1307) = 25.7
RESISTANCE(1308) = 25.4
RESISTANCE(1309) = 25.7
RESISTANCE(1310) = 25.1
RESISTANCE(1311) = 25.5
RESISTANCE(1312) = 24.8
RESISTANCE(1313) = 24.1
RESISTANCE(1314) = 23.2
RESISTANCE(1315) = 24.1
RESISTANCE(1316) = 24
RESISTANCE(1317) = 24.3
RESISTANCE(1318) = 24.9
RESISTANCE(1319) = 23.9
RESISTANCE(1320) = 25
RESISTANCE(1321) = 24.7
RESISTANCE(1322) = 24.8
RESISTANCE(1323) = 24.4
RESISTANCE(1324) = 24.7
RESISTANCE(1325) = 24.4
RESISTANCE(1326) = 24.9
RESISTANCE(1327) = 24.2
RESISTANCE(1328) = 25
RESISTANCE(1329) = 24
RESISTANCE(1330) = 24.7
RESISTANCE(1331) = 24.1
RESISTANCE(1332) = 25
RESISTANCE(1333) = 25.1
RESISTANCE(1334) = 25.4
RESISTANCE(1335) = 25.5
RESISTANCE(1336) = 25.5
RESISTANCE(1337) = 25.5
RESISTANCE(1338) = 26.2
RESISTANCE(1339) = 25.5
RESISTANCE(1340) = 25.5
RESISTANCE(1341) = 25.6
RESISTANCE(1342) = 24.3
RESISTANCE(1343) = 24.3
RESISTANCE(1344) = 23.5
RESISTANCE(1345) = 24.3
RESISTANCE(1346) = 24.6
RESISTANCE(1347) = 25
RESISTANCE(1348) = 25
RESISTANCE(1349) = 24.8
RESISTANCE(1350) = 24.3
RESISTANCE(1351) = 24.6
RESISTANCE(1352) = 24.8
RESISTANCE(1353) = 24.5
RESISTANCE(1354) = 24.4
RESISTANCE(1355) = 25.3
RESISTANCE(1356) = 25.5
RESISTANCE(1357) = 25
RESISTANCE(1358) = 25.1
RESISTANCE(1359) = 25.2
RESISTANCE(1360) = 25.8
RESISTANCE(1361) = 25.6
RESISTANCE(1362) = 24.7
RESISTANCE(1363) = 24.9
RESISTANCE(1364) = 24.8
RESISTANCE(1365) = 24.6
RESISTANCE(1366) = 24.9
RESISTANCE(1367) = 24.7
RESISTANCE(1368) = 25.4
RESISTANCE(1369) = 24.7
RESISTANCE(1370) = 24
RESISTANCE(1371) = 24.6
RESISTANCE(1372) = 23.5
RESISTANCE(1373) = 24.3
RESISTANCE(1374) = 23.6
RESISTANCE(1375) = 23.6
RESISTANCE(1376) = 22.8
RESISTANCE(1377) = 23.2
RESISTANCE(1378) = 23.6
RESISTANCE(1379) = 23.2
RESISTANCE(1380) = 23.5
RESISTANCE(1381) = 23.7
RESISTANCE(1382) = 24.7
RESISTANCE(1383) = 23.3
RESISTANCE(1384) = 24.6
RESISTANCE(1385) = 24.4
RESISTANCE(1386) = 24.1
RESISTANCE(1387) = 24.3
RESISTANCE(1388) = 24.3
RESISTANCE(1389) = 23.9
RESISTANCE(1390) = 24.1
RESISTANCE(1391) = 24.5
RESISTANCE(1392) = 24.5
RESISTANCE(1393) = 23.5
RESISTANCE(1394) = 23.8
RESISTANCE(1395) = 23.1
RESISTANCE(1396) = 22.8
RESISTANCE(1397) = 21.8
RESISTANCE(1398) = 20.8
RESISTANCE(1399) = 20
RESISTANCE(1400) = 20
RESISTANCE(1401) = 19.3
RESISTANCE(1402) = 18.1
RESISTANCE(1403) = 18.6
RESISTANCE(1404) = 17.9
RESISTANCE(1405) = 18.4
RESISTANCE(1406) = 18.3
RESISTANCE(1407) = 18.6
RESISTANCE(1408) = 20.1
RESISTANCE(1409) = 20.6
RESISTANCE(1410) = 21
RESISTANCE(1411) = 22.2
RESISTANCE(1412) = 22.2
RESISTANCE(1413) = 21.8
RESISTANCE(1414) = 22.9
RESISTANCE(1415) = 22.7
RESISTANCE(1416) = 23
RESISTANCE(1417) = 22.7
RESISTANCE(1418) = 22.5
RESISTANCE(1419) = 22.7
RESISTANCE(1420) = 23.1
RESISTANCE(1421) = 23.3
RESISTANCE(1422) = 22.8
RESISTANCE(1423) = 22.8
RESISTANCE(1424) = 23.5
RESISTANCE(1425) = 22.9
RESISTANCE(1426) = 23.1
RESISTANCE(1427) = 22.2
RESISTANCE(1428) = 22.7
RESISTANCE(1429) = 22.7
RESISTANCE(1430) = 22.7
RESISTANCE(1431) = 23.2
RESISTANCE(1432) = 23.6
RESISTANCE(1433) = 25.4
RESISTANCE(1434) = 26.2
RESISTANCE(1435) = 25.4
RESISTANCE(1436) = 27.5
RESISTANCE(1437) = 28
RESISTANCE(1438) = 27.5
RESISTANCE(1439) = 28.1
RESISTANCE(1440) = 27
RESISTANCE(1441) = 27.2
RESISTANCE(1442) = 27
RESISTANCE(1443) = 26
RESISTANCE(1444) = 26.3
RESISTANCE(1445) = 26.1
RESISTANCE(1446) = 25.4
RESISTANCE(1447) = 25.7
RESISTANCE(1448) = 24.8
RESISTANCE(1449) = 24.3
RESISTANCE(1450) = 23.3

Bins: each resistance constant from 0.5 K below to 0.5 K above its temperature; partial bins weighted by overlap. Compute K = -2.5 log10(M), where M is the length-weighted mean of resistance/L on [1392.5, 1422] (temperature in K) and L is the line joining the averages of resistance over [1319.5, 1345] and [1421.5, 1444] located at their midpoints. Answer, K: 0.17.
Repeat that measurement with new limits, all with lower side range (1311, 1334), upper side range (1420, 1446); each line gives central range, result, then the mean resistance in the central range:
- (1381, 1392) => 0.023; 24.2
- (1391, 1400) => 0.104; 22.5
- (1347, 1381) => 0.007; 24.5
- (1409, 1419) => 0.119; 22.3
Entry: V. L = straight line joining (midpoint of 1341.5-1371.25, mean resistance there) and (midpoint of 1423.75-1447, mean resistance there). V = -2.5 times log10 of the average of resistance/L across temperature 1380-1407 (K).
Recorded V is 0.131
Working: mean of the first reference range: 24.8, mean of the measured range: 22.1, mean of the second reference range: 25.2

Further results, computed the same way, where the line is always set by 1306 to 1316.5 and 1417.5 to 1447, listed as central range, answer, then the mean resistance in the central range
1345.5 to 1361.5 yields -0.01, 25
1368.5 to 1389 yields 0.04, 23.9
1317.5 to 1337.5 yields 0.00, 24.8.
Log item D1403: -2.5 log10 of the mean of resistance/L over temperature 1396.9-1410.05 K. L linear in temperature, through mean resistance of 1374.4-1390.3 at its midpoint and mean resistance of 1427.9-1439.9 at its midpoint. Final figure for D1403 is 0.25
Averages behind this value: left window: 23.8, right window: 25.4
